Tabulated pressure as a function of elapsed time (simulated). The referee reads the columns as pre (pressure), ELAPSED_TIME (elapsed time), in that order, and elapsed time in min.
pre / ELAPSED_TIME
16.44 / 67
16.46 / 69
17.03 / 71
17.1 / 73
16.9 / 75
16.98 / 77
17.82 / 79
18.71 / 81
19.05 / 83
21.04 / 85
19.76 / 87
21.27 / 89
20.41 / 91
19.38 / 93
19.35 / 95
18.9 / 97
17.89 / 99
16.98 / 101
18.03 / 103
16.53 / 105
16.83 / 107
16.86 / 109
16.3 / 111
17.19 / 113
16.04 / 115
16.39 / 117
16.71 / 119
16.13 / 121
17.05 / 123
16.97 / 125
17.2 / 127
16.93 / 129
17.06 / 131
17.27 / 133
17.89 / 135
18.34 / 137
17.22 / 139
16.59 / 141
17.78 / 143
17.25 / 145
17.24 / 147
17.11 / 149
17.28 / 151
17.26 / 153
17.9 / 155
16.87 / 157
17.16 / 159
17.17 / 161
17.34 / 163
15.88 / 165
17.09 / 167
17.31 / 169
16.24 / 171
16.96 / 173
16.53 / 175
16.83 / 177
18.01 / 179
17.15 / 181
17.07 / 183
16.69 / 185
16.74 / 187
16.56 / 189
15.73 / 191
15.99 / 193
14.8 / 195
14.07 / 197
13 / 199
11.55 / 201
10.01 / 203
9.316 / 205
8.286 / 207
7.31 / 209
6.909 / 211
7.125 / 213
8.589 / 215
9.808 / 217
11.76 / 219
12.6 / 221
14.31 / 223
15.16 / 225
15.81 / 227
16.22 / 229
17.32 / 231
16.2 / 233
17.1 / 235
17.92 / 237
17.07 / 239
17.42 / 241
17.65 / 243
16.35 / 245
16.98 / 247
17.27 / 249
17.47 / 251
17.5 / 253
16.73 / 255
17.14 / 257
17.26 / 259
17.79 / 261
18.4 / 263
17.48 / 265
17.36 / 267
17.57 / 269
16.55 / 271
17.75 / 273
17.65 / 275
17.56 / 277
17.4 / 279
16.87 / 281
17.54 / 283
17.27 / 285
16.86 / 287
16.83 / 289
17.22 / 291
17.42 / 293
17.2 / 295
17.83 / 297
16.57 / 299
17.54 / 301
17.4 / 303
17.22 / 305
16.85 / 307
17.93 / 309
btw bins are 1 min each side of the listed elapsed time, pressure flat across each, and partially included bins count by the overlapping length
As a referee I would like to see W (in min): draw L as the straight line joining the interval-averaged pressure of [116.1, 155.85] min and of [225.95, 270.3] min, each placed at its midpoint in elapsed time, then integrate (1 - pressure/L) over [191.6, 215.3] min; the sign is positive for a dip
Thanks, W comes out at 8.90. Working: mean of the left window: 17.2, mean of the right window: 17.2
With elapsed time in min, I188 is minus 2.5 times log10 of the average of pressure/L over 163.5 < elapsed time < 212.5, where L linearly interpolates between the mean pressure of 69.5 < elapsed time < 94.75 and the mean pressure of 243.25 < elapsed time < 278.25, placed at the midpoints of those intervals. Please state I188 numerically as 0.24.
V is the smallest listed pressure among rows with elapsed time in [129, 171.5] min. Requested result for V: 15.88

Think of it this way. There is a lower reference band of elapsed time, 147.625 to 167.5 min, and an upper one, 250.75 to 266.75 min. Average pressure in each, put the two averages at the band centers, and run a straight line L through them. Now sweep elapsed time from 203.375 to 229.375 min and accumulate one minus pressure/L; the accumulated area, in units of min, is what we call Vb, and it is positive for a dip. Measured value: 9.69 min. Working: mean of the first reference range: 17.1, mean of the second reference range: 17.5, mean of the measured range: 10.9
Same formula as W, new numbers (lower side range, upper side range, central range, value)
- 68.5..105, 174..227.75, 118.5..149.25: -1.66 min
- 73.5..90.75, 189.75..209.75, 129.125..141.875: -1.22 min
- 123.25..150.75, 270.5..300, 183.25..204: 3.20 min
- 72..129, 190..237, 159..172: -1.74 min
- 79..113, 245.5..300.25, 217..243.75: 2.96 min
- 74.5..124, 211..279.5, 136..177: 0.04 min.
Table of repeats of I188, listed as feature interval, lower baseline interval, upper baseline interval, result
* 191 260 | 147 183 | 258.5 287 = 0.218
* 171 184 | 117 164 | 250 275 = 0.015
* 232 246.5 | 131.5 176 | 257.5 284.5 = 0.018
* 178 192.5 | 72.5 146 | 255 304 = 0.047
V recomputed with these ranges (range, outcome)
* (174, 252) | 6.909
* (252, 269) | 16.73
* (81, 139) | 16.04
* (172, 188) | 16.53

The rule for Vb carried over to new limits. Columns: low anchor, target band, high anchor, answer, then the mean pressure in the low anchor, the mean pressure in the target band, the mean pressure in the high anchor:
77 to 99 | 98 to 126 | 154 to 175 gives 2.7 min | 19.4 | 16.9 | 17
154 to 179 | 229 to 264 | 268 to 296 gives -0.1 min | 17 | 17.2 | 17.3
